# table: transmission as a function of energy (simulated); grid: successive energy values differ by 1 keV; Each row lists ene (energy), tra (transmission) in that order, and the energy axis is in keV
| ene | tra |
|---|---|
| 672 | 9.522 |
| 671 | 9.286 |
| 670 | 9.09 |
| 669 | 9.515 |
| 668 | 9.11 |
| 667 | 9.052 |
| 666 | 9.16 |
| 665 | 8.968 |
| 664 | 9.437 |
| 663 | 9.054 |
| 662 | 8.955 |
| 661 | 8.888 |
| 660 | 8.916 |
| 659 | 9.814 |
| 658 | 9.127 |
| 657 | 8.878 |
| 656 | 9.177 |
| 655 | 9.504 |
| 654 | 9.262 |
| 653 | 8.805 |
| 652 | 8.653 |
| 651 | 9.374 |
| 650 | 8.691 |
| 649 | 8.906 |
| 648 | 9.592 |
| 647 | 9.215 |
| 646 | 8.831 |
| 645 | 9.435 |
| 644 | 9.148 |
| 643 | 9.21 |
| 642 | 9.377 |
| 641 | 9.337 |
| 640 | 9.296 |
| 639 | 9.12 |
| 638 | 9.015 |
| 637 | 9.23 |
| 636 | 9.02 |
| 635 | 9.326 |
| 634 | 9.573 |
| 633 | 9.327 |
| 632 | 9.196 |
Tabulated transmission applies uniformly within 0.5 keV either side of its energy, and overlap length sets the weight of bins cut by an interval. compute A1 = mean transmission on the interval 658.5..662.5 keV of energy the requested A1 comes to 9.14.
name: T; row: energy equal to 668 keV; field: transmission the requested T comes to 9.11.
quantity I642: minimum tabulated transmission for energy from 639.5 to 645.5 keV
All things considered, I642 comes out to 9.148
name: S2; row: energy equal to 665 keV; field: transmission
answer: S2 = 8.968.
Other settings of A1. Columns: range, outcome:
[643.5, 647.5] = 9.16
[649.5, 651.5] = 9.03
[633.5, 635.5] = 9.45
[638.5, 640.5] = 9.21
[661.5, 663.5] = 9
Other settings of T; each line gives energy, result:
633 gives 9.327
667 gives 9.052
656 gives 9.177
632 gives 9.196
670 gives 9.09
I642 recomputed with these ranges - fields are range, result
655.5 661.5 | 8.878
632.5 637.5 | 9.02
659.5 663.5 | 8.888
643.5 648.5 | 8.831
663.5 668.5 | 8.968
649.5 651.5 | 8.691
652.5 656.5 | 8.805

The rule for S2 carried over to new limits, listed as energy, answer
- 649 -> 8.906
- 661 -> 8.888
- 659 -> 9.814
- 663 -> 9.054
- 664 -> 9.437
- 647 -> 9.215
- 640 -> 9.296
